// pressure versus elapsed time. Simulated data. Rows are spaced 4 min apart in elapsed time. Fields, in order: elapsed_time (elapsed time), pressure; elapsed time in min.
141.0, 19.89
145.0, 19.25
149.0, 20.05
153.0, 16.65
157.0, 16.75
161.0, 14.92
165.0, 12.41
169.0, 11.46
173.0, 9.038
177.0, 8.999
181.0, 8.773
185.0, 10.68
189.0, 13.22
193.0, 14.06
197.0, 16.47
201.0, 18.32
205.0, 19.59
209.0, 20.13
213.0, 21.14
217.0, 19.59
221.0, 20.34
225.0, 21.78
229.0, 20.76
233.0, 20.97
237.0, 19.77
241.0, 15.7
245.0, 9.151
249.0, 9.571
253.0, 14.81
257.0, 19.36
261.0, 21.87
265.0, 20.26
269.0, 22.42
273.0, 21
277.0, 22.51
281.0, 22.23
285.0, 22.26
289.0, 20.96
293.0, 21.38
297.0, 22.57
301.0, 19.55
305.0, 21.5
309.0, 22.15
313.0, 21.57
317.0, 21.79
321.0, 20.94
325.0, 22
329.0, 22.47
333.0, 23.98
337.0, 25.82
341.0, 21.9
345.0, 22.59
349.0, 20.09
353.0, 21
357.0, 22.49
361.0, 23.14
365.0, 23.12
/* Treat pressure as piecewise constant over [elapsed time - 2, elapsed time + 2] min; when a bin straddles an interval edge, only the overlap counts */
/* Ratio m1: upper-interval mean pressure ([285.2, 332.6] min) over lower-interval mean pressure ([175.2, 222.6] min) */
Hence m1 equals 1.36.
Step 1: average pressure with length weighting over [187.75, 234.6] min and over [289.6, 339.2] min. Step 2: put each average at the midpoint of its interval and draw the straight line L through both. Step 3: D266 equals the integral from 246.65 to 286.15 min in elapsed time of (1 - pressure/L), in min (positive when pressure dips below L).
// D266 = 2.3 min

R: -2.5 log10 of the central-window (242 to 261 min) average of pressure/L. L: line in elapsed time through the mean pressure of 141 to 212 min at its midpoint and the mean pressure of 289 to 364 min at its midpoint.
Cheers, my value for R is 0.29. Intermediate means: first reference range 15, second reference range 22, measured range 14.3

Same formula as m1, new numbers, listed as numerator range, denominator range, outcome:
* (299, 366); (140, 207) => 1.51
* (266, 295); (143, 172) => 1.39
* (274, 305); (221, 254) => 1.28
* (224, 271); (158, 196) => 1.52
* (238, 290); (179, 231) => 1.08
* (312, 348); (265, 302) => 1.04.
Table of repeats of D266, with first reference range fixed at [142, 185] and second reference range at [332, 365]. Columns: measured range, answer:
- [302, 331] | -0.84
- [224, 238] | -3.13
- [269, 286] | -2.47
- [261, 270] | -1.29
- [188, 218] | -4.12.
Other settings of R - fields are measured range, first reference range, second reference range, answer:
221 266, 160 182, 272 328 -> -0.059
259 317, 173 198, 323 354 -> -0.147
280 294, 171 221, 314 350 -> -0.086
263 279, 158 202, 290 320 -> -0.134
